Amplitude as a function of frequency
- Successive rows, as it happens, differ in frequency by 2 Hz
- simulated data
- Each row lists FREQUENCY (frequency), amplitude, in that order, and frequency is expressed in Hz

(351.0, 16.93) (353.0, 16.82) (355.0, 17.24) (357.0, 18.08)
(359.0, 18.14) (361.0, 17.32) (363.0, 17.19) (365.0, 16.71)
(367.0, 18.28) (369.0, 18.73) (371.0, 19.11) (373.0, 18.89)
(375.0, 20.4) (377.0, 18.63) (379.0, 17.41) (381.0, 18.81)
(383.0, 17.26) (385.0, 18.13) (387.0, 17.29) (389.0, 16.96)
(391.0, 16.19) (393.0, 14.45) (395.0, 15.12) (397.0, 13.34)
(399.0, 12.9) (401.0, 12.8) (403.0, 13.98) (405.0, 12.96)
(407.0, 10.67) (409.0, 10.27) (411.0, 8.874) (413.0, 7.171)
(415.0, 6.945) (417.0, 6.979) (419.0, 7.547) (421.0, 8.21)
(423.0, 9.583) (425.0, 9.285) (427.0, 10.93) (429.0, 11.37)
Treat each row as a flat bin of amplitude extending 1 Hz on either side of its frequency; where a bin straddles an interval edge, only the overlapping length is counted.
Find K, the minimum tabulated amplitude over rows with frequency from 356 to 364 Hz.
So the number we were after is 17.19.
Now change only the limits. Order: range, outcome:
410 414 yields 7.171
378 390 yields 16.96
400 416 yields 6.945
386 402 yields 12.8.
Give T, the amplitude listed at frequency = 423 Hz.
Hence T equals 9.583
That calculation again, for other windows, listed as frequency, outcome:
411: 8.874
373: 18.89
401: 12.8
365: 16.71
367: 18.28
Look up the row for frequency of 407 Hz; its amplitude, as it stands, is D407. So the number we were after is 10.67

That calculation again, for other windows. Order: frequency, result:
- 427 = 10.93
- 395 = 15.12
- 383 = 17.26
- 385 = 18.13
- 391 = 16.19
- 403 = 13.98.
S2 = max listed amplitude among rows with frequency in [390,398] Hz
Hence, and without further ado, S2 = 16.19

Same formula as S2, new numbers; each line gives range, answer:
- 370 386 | 20.4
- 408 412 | 10.27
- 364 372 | 19.11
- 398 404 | 13.98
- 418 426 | 9.583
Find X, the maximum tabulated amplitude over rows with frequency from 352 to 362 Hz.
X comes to 18.14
